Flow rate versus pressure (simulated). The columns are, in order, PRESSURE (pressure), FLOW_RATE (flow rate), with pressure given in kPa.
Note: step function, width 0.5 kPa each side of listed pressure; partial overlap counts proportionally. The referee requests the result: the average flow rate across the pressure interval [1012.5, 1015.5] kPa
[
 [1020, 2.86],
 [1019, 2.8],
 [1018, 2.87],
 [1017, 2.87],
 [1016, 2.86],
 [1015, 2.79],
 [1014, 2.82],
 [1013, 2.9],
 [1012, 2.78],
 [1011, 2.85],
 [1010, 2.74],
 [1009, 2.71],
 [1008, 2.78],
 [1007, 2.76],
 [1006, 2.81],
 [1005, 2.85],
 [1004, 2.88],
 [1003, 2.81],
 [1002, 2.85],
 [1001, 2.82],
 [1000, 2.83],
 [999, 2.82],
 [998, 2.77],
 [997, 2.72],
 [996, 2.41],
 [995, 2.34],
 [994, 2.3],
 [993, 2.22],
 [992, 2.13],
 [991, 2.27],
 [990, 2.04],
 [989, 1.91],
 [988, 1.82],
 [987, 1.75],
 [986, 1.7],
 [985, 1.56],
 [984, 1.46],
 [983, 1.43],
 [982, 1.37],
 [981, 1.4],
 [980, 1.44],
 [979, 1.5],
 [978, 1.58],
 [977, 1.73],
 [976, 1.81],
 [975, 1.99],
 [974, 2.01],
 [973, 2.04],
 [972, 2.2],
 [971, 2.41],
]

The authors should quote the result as 2.84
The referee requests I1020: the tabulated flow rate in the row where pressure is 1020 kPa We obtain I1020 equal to 2.86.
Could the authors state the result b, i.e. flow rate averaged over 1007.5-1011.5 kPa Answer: 2.77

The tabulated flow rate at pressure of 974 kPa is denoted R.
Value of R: 2.01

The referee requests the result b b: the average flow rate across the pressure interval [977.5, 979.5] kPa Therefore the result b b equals 1.54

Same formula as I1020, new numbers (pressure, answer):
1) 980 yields 1.44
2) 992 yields 2.13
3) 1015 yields 2.79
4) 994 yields 2.3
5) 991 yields 2.27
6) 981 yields 1.4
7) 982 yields 1.37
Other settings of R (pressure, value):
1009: 2.71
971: 2.41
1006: 2.81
